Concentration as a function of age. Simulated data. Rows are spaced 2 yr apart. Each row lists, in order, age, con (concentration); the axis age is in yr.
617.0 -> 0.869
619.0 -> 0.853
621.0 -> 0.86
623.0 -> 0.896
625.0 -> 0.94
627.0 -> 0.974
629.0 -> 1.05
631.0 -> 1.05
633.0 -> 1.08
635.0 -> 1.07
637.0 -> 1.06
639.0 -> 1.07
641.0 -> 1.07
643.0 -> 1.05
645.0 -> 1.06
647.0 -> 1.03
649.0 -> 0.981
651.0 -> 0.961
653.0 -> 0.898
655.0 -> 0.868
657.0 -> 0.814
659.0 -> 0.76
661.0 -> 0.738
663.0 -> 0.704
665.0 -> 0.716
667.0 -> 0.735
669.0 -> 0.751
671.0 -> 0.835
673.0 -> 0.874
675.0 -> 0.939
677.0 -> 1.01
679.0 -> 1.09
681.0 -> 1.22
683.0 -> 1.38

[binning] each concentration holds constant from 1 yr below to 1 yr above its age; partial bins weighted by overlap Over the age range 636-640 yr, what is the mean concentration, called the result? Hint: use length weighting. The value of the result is 1.06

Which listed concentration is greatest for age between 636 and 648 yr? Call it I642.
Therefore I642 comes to 1.07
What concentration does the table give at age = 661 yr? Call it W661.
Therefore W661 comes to 0.738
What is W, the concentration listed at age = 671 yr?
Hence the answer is 0.835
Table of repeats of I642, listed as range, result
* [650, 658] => 0.961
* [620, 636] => 1.08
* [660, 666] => 0.738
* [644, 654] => 1.06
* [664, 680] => 1.09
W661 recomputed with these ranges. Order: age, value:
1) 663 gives 0.704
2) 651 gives 0.961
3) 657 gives 0.814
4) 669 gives 0.751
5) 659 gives 0.76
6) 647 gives 1.03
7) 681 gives 1.22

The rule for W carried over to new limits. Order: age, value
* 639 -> 1.07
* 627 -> 0.974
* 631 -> 1.05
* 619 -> 0.853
